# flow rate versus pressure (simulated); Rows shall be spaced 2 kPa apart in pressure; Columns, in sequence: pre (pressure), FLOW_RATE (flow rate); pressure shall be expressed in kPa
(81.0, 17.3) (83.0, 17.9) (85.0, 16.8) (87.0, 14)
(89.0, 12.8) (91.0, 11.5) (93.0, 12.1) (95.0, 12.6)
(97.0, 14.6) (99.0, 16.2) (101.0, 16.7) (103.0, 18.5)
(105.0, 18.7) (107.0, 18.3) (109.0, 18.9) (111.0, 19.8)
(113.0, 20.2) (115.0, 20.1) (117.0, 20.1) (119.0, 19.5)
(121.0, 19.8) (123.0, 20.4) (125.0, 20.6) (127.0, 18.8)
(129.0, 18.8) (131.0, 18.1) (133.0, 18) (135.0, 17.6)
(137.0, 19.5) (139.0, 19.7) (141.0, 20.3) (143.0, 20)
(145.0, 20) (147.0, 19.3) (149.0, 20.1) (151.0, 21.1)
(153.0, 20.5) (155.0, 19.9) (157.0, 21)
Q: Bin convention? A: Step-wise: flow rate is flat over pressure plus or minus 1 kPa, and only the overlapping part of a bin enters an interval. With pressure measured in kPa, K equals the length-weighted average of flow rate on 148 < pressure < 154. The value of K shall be 20.6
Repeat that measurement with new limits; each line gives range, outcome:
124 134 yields 18.9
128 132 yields 18.5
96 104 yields 16.5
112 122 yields 19.9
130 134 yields 18.1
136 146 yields 19.9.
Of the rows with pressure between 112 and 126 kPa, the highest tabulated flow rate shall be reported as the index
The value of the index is 20.6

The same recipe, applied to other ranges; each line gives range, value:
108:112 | 19.8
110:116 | 20.2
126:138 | 19.5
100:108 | 18.7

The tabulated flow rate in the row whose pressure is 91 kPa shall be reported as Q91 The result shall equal 11.5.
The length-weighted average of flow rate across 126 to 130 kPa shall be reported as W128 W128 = 18.8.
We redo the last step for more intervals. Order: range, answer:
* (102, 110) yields 18.6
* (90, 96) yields 12.1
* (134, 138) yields 18.6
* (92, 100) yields 13.9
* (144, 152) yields 20.1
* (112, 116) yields 20.1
